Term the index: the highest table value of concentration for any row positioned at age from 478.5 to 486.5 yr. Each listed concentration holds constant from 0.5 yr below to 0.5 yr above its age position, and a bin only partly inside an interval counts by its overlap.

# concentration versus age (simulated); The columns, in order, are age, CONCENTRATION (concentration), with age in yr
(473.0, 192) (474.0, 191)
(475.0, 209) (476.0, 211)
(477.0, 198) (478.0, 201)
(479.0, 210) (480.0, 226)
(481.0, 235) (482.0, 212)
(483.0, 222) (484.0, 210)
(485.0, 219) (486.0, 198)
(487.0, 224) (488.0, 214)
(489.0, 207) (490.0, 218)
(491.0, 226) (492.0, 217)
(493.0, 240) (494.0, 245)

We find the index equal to 235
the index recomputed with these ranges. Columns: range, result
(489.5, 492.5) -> 226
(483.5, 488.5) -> 224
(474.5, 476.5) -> 211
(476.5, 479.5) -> 210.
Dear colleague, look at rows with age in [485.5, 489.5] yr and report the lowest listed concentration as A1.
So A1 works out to 198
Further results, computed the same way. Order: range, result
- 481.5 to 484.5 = 210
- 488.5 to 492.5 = 207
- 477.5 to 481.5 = 201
